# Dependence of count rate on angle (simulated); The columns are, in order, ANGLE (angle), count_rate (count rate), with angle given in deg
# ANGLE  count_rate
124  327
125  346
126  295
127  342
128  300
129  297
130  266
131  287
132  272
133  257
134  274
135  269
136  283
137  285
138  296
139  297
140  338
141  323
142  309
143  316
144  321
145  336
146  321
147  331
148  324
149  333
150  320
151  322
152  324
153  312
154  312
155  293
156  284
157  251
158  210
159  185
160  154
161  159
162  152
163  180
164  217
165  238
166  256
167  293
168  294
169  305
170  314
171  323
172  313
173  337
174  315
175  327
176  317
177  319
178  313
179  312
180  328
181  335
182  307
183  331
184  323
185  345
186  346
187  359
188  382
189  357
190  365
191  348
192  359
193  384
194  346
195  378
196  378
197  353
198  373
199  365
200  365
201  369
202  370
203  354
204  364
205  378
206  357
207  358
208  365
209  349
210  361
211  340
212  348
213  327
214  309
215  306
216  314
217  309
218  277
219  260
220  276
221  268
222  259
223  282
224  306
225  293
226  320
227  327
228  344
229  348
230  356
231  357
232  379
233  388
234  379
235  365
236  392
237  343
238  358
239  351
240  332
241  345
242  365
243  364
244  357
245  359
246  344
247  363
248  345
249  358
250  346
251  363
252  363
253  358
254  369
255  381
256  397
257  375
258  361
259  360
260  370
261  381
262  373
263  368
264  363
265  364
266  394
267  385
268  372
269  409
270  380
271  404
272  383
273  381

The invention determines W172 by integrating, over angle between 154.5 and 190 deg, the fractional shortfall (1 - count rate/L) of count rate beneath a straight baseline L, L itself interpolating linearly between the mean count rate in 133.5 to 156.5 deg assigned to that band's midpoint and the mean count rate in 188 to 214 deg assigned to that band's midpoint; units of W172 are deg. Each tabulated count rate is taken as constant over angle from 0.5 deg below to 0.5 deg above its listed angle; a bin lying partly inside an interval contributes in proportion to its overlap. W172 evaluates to 4.9 deg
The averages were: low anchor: 310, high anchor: 360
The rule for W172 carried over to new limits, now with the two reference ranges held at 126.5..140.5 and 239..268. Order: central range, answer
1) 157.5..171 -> 3.4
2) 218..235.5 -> 1.3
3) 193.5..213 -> -1.6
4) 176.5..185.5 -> -0.1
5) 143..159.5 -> 0.1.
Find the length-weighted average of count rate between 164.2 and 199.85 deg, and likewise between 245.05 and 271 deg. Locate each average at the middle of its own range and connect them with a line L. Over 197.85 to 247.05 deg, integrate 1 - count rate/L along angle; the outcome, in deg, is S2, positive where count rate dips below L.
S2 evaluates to 1.6 deg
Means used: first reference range 332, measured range 340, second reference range 370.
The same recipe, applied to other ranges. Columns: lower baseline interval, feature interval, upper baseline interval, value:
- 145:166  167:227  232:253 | -4.9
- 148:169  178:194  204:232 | -3.1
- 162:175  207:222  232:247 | 0.8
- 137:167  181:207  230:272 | -3.5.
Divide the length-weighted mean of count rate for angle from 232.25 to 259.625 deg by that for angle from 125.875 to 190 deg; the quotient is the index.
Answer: 1.2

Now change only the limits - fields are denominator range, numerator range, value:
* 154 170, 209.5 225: 1.28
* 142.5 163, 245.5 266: 1.33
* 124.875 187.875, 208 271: 1.18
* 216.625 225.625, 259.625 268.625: 1.33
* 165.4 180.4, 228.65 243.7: 1.16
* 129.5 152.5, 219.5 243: 1.11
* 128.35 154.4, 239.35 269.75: 1.20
